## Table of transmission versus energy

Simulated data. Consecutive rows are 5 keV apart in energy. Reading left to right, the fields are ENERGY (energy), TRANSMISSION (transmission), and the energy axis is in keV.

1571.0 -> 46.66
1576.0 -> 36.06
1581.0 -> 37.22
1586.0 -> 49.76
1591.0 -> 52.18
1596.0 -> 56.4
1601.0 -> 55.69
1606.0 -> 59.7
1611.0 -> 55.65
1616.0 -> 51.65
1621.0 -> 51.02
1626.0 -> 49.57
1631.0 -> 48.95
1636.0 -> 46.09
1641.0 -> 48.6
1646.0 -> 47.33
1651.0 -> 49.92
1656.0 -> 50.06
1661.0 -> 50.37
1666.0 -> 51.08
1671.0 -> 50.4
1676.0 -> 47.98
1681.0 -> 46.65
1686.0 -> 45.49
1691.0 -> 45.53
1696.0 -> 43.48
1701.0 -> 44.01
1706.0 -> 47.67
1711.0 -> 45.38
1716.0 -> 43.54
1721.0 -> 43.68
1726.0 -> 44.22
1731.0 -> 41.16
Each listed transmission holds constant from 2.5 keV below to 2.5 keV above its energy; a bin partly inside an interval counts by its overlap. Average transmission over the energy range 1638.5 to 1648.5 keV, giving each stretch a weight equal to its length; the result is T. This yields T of 48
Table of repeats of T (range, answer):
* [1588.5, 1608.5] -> 56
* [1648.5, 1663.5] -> 50.1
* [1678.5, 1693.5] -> 45.9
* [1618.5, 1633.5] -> 49.8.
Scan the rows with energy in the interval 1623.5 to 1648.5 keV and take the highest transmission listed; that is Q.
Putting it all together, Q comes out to 49.57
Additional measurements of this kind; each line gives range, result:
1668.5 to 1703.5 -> 50.4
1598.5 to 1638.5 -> 59.7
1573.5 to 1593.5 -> 52.18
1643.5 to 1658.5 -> 50.06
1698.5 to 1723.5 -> 47.67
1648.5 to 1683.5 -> 51.08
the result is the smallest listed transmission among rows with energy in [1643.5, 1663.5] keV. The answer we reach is 47.33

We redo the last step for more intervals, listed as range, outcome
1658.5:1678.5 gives 47.98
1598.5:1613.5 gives 55.65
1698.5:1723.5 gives 43.54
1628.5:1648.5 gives 46.09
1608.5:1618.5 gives 51.65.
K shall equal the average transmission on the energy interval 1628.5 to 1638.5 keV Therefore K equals 47.5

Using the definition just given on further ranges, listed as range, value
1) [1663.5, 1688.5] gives 48.3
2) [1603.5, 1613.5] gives 57.7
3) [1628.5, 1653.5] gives 48.2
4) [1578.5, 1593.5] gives 46.4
